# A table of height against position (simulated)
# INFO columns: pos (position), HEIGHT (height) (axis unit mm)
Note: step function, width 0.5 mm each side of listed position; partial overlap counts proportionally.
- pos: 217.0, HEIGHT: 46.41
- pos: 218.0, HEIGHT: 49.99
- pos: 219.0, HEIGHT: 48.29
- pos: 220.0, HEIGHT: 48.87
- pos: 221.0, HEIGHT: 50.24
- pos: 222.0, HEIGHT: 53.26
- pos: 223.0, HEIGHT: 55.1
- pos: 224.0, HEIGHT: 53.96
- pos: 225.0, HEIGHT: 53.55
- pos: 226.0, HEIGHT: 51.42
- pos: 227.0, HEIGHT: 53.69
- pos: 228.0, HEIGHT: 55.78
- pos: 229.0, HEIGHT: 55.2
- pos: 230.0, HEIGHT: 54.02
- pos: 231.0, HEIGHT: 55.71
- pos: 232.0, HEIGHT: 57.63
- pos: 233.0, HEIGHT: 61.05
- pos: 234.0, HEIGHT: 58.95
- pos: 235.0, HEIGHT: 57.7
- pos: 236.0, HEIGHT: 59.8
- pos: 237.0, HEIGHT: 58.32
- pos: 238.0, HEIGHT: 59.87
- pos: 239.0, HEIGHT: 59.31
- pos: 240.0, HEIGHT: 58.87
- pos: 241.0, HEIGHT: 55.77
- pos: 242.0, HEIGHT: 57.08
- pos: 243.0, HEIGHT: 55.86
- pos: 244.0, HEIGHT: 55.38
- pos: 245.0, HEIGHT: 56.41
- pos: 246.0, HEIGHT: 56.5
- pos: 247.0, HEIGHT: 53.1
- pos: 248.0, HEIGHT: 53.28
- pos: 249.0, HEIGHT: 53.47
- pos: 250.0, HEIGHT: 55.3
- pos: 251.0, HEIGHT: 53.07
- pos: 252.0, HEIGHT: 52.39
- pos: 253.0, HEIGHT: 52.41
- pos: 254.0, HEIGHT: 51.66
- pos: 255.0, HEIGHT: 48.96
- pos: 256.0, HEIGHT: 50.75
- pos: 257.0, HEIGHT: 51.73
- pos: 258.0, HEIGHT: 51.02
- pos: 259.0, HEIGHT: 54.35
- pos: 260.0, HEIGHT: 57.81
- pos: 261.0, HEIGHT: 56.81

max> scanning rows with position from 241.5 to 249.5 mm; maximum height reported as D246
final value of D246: 57.08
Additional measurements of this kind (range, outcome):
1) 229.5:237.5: 61.05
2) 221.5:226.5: 55.1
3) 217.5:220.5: 49.99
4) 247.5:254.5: 55.3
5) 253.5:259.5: 54.35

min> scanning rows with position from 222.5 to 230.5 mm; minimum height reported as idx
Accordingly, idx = 51.42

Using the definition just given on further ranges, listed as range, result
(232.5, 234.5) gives 58.95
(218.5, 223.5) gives 48.29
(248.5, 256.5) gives 48.96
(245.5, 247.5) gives 53.1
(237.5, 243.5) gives 55.77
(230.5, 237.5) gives 55.71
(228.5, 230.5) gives 54.02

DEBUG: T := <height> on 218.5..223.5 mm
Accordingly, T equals 51.2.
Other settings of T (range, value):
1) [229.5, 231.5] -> 54.9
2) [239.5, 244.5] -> 56.6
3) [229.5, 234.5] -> 57.5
